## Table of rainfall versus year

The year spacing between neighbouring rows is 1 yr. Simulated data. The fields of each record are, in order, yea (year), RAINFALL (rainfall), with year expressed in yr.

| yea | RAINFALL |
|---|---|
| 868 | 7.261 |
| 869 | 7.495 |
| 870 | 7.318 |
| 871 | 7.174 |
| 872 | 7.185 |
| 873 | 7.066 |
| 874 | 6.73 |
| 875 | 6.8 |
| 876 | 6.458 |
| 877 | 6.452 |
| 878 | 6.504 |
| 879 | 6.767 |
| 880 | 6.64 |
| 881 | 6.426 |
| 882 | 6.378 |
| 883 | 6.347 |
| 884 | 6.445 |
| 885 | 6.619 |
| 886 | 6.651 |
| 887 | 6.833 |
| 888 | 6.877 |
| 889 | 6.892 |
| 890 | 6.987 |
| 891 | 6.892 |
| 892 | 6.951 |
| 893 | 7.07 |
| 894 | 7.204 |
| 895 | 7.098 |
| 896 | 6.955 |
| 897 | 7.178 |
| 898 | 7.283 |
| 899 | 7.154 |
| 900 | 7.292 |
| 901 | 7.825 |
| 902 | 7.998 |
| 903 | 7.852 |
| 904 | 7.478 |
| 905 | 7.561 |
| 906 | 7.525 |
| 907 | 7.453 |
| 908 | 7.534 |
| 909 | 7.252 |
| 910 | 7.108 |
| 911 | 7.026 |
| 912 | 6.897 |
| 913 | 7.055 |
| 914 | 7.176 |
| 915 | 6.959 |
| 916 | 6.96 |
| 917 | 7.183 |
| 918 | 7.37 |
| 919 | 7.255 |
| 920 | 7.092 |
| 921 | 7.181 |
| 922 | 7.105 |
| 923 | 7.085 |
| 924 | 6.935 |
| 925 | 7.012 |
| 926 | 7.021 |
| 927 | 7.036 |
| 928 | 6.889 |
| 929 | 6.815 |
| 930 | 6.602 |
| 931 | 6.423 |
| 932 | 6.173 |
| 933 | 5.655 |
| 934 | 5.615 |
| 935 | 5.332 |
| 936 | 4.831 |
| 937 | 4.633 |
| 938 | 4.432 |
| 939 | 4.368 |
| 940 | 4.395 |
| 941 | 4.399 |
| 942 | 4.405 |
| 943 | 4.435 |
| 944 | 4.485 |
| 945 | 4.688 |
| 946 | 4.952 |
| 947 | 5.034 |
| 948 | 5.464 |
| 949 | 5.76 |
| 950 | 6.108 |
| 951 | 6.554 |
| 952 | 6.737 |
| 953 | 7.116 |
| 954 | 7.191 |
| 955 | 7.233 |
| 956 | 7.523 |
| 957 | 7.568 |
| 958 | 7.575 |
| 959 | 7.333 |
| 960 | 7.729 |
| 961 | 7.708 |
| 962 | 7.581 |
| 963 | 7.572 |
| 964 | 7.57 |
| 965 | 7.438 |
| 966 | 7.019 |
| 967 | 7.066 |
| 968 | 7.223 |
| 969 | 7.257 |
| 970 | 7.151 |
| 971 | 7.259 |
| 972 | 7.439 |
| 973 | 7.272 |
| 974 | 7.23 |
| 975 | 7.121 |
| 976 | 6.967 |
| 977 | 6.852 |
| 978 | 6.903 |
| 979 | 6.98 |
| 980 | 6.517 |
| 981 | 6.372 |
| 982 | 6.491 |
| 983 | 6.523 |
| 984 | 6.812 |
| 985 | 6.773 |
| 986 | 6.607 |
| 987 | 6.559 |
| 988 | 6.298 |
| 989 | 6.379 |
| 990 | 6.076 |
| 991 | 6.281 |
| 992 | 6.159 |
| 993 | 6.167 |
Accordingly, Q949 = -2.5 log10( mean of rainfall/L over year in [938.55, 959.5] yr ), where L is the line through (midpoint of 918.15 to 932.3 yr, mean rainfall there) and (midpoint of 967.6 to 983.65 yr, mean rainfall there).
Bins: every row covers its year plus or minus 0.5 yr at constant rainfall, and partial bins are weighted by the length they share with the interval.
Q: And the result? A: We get 0.18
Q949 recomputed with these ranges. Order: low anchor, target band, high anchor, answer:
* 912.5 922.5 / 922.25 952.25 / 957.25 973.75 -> 0.26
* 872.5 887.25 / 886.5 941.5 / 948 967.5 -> 0.01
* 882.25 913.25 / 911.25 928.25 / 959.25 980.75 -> 0.01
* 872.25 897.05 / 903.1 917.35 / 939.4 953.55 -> -0.17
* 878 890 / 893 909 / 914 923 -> -0.08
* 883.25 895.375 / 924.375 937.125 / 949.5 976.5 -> 0.14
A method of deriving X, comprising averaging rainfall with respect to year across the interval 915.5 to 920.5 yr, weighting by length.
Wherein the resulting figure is 7.17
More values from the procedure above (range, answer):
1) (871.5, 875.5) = 6.95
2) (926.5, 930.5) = 6.84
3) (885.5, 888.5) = 6.79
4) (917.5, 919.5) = 7.31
